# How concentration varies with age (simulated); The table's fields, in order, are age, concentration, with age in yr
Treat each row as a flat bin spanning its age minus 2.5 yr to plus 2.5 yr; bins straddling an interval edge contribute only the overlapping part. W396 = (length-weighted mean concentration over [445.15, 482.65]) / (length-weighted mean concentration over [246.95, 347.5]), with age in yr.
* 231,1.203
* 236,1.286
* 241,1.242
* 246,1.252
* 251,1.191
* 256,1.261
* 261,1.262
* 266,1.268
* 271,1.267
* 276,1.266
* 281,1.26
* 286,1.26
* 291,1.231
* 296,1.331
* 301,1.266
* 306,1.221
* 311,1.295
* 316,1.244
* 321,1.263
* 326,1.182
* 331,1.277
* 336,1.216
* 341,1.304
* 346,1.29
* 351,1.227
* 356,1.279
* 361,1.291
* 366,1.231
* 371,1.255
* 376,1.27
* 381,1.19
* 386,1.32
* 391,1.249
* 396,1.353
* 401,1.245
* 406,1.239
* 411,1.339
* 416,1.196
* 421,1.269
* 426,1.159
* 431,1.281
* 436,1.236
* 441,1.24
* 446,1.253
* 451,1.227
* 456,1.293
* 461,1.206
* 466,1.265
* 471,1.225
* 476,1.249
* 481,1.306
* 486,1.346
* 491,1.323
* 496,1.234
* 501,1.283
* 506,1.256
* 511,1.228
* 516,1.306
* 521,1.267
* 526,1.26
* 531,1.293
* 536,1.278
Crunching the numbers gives 1.00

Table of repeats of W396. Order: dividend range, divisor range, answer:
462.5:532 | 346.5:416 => 1.01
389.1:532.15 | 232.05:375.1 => 1.00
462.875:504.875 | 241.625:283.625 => 1.02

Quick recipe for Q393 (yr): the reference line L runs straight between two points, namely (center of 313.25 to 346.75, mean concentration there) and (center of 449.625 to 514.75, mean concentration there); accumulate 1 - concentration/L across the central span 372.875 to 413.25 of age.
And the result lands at -0.5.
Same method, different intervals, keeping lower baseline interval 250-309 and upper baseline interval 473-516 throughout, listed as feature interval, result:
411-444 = 0.88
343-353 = 0.02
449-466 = 0.40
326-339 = 0.28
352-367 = 0.00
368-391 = 0.20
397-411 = -0.01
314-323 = 0.07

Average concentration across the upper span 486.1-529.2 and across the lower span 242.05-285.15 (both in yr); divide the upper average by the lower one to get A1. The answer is 1.0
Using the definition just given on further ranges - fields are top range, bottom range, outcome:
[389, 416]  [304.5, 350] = 1.02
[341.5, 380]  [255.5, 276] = 1.00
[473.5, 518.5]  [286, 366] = 1.02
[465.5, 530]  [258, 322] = 1.01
